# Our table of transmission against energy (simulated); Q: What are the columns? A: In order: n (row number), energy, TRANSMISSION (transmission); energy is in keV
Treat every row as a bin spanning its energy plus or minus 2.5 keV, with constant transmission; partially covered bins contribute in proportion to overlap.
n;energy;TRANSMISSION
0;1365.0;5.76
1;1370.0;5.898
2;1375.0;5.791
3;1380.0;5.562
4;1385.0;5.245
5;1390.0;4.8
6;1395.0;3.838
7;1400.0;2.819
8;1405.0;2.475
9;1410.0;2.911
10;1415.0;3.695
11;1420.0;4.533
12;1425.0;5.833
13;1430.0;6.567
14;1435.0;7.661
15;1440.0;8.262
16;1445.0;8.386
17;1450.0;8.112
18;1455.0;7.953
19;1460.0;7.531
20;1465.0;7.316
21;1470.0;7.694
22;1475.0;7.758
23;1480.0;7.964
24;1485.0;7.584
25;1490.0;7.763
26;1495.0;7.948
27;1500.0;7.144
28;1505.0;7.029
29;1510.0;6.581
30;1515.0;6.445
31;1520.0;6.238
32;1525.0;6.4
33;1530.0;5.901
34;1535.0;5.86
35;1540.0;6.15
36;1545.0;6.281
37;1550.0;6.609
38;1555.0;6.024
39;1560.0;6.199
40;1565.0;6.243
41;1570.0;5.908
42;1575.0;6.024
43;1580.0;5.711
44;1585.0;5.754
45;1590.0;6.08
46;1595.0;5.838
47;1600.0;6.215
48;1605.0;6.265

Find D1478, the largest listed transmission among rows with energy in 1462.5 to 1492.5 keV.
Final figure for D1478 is 7.964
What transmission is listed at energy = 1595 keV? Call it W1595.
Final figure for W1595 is 5.838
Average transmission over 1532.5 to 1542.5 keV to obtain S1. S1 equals 6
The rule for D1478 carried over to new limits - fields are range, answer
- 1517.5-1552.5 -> 6.609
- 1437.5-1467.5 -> 8.386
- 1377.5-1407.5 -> 5.562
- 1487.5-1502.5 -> 7.948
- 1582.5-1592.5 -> 6.08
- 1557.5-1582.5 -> 6.243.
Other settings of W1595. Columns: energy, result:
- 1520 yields 6.238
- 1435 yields 7.661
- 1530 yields 5.901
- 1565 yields 6.243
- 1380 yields 5.562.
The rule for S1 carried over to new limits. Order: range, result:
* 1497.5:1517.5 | 6.8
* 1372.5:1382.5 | 5.68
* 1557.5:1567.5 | 6.22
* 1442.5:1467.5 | 7.86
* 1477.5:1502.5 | 7.68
